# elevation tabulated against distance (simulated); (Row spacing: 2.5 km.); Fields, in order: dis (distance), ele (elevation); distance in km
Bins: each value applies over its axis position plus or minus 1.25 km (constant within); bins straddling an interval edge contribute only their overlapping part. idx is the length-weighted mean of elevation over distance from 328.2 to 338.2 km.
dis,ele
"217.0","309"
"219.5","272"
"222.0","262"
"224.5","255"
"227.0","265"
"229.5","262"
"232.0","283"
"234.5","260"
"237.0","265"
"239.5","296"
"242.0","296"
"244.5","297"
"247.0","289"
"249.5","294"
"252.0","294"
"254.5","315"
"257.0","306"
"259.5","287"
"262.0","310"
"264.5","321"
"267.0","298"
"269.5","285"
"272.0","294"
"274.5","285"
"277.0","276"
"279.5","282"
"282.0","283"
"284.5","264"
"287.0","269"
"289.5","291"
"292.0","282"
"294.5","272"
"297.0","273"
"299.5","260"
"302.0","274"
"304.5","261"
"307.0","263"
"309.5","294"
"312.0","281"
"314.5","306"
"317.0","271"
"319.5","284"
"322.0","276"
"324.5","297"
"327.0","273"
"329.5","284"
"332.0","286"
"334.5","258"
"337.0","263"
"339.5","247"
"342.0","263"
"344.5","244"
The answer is 273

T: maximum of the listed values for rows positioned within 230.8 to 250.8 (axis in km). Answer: 297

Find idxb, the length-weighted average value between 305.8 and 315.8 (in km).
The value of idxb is 286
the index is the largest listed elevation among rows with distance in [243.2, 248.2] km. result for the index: 297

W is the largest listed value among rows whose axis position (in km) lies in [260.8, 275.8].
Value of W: 321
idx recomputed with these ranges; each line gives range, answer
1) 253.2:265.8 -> 308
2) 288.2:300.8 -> 276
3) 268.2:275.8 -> 288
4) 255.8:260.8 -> 297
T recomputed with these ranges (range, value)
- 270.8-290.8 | 294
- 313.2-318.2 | 306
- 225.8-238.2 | 283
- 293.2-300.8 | 273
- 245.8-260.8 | 315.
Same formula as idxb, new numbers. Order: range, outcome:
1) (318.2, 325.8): 285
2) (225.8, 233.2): 270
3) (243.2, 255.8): 298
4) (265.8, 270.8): 291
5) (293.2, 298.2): 273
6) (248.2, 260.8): 299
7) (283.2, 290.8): 275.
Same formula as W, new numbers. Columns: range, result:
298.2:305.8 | 274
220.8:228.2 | 265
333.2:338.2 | 263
